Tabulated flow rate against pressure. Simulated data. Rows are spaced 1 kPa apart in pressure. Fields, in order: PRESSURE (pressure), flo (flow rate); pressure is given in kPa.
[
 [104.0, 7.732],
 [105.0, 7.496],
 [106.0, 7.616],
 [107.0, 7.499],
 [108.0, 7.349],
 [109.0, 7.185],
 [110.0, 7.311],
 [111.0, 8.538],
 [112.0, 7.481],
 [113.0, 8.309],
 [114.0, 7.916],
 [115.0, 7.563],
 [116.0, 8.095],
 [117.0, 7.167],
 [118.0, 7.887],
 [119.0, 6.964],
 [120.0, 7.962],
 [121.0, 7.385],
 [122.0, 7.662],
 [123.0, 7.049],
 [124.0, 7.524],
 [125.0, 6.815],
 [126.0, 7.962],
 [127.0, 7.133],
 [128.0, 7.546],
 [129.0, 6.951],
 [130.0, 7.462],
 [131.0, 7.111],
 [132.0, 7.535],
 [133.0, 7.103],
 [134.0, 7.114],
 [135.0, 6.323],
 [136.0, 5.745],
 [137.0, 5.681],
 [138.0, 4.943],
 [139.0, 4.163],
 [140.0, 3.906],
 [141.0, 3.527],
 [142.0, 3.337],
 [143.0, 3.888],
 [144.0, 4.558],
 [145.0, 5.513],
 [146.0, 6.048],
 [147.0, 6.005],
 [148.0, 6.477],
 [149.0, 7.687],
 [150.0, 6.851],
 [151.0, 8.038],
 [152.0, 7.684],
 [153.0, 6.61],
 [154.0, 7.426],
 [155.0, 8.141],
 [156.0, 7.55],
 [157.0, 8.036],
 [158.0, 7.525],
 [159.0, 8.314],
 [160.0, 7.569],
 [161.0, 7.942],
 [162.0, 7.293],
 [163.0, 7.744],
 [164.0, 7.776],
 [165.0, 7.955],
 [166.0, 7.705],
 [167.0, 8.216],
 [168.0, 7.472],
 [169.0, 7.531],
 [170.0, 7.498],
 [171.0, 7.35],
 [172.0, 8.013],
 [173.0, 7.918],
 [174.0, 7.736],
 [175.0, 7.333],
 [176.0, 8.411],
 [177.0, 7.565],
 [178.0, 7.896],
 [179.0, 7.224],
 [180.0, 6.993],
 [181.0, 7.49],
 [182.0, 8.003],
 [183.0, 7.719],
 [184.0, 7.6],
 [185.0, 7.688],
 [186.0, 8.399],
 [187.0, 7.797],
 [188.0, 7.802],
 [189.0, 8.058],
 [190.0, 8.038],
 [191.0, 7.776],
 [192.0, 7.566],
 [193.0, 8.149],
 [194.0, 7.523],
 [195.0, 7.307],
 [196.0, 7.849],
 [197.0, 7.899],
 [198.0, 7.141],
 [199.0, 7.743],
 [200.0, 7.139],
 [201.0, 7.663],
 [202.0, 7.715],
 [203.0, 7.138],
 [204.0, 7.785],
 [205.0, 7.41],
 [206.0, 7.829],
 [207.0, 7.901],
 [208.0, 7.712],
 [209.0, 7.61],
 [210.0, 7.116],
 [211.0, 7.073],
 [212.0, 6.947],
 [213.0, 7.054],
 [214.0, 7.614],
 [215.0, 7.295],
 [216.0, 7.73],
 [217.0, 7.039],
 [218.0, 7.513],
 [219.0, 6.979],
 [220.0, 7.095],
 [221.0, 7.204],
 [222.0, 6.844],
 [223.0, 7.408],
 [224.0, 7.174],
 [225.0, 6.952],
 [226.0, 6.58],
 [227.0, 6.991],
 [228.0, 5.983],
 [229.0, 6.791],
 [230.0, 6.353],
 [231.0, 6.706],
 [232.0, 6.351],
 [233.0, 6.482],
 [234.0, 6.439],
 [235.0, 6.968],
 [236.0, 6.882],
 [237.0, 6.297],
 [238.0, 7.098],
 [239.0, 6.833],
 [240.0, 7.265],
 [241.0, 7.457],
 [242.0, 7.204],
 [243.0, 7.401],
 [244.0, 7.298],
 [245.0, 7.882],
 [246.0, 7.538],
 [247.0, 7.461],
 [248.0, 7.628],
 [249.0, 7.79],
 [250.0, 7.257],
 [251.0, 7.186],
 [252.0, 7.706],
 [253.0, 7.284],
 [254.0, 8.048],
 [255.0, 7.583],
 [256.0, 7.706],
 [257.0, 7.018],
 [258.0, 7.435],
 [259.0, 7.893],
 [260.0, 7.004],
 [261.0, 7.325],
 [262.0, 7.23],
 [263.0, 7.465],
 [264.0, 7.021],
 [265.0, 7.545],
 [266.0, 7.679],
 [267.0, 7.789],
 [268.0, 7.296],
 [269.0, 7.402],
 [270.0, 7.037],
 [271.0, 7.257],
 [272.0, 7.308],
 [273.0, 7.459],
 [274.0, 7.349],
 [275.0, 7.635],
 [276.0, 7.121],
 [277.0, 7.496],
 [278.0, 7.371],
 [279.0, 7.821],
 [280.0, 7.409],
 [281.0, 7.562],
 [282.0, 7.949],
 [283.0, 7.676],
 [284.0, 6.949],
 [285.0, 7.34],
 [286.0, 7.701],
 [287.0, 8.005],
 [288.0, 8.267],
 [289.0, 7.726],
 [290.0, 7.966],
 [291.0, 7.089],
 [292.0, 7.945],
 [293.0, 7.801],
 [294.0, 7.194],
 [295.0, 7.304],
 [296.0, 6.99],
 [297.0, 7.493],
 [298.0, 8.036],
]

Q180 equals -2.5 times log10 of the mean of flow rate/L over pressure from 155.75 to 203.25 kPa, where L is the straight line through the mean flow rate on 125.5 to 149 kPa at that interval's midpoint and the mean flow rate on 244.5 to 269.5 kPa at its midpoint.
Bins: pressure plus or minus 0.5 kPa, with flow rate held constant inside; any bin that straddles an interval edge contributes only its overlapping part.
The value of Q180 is -0.19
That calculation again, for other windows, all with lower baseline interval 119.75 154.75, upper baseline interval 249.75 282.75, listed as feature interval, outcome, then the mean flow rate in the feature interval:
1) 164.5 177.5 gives -0.16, 7.75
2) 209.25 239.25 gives 0.03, 6.93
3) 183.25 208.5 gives -0.12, 7.71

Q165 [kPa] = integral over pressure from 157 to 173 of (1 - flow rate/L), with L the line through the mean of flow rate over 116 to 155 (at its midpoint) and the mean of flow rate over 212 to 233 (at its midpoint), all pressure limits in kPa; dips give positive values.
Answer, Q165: -2.5 kPa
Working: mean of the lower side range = 6.53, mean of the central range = 7.74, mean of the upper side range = 6.97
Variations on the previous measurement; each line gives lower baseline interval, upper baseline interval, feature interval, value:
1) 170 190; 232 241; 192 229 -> -0.5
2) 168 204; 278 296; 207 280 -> 3.8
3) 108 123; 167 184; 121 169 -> 5.4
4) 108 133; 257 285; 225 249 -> 1.5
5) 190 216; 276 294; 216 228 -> 0.8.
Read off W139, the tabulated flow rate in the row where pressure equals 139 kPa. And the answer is 4.163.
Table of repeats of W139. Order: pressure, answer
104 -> 7.732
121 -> 7.385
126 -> 7.962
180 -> 6.993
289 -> 7.726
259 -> 7.893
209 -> 7.61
